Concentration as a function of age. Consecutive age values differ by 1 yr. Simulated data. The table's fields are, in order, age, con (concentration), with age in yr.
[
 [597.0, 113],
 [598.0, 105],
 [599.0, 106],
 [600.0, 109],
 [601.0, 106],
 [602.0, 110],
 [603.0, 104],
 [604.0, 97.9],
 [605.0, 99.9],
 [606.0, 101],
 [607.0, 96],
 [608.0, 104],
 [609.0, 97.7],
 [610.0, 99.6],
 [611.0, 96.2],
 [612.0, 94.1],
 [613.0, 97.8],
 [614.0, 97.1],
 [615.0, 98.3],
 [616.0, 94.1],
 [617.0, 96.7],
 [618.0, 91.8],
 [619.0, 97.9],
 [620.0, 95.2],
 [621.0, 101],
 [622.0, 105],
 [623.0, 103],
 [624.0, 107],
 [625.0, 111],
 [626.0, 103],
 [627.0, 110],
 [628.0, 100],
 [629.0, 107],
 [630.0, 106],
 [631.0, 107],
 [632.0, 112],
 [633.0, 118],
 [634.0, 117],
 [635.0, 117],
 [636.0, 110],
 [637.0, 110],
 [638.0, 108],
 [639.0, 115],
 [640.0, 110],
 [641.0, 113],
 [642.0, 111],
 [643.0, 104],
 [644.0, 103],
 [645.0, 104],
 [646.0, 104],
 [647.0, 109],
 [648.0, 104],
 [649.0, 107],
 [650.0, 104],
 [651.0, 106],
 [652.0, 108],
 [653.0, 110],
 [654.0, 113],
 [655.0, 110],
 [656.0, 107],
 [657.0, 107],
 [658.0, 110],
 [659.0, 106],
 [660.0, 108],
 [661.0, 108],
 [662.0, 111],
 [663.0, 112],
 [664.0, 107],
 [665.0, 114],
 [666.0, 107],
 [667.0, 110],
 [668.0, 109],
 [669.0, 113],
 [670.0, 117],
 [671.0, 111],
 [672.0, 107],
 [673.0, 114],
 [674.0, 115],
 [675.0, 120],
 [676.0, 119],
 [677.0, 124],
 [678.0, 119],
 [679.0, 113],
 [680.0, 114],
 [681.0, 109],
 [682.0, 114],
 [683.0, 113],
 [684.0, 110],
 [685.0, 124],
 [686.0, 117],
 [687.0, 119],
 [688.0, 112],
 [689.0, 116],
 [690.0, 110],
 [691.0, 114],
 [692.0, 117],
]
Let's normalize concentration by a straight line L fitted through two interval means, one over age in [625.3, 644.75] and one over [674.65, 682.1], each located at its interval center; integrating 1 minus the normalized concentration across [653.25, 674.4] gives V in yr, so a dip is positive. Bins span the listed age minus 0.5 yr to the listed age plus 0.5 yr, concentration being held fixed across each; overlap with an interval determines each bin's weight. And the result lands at 0.7 yr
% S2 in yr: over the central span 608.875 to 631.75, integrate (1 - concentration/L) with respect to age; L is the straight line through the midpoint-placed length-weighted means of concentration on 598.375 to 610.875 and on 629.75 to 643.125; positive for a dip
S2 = 1.3 yr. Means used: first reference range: 102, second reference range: 112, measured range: 101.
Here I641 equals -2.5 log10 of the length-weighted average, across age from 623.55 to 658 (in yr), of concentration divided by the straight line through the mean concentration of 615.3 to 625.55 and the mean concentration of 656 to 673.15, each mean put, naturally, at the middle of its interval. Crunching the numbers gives -0.04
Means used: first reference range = 100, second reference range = 110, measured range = 109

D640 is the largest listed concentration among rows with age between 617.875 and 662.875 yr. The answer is 118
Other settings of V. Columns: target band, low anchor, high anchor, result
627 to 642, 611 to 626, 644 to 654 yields -1.1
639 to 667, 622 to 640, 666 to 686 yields 0.9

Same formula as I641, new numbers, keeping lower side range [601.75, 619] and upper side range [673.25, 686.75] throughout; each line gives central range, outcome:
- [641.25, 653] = 0.02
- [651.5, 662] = 0.01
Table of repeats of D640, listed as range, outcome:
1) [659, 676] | 120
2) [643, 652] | 109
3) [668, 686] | 124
